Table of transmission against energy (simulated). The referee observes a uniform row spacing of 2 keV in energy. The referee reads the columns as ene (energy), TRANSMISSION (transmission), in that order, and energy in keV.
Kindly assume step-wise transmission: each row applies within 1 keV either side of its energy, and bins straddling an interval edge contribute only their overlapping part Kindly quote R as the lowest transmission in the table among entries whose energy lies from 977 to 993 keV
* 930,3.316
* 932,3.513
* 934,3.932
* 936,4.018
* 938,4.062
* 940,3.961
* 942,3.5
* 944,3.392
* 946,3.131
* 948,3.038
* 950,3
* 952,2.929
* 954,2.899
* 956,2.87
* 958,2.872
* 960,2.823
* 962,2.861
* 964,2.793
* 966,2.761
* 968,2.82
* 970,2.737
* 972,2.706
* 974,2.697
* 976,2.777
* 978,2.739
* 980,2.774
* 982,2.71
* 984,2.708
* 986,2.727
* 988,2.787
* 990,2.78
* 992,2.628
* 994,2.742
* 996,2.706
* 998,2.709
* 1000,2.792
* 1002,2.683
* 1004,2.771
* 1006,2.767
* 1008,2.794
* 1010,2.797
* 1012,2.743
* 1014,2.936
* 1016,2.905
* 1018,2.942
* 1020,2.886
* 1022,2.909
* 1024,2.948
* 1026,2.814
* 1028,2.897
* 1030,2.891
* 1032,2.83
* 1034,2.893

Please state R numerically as 2.628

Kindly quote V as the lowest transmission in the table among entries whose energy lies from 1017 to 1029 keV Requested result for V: 2.814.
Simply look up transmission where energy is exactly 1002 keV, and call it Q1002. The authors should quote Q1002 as 2.683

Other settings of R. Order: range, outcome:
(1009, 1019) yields 2.743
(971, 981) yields 2.697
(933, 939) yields 3.932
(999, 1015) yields 2.683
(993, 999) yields 2.706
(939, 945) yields 3.392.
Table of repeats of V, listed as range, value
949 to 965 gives 2.793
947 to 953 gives 2.929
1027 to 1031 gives 2.891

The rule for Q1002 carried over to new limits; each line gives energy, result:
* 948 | 3.038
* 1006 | 2.767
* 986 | 2.727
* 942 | 3.5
